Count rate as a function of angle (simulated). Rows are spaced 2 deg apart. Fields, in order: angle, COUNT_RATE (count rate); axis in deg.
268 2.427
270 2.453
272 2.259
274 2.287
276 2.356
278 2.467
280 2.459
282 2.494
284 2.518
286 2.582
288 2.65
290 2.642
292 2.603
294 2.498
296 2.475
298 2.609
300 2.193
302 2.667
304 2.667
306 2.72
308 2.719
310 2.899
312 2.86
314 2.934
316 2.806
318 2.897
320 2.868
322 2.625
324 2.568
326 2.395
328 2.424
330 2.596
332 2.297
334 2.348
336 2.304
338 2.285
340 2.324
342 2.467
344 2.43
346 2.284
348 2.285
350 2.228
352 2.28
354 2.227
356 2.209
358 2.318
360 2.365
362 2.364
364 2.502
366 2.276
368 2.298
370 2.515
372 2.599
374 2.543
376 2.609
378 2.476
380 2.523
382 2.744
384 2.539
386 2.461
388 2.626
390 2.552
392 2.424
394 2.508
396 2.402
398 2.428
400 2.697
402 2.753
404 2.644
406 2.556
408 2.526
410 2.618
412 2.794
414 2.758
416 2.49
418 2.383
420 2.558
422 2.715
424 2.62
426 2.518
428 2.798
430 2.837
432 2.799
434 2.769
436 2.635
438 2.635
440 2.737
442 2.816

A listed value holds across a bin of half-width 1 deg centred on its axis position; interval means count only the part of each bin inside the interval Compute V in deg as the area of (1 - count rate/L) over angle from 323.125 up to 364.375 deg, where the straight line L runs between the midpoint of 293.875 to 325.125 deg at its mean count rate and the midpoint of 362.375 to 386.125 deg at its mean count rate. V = 3.8 deg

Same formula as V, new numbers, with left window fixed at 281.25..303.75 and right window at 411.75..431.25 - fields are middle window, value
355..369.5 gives 1.44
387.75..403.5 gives 0.45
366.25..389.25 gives 0.69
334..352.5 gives 1.86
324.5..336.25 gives 0.76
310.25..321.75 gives -1.33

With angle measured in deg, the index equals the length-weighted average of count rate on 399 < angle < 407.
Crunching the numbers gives 2.66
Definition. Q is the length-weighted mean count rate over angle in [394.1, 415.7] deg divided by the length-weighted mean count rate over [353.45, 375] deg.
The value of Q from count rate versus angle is 1.09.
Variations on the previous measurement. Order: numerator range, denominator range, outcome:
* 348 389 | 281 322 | 0.91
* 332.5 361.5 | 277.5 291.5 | 0.91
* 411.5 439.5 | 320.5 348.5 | 1.10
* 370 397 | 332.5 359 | 1.10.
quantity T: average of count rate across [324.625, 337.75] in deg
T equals 2.39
